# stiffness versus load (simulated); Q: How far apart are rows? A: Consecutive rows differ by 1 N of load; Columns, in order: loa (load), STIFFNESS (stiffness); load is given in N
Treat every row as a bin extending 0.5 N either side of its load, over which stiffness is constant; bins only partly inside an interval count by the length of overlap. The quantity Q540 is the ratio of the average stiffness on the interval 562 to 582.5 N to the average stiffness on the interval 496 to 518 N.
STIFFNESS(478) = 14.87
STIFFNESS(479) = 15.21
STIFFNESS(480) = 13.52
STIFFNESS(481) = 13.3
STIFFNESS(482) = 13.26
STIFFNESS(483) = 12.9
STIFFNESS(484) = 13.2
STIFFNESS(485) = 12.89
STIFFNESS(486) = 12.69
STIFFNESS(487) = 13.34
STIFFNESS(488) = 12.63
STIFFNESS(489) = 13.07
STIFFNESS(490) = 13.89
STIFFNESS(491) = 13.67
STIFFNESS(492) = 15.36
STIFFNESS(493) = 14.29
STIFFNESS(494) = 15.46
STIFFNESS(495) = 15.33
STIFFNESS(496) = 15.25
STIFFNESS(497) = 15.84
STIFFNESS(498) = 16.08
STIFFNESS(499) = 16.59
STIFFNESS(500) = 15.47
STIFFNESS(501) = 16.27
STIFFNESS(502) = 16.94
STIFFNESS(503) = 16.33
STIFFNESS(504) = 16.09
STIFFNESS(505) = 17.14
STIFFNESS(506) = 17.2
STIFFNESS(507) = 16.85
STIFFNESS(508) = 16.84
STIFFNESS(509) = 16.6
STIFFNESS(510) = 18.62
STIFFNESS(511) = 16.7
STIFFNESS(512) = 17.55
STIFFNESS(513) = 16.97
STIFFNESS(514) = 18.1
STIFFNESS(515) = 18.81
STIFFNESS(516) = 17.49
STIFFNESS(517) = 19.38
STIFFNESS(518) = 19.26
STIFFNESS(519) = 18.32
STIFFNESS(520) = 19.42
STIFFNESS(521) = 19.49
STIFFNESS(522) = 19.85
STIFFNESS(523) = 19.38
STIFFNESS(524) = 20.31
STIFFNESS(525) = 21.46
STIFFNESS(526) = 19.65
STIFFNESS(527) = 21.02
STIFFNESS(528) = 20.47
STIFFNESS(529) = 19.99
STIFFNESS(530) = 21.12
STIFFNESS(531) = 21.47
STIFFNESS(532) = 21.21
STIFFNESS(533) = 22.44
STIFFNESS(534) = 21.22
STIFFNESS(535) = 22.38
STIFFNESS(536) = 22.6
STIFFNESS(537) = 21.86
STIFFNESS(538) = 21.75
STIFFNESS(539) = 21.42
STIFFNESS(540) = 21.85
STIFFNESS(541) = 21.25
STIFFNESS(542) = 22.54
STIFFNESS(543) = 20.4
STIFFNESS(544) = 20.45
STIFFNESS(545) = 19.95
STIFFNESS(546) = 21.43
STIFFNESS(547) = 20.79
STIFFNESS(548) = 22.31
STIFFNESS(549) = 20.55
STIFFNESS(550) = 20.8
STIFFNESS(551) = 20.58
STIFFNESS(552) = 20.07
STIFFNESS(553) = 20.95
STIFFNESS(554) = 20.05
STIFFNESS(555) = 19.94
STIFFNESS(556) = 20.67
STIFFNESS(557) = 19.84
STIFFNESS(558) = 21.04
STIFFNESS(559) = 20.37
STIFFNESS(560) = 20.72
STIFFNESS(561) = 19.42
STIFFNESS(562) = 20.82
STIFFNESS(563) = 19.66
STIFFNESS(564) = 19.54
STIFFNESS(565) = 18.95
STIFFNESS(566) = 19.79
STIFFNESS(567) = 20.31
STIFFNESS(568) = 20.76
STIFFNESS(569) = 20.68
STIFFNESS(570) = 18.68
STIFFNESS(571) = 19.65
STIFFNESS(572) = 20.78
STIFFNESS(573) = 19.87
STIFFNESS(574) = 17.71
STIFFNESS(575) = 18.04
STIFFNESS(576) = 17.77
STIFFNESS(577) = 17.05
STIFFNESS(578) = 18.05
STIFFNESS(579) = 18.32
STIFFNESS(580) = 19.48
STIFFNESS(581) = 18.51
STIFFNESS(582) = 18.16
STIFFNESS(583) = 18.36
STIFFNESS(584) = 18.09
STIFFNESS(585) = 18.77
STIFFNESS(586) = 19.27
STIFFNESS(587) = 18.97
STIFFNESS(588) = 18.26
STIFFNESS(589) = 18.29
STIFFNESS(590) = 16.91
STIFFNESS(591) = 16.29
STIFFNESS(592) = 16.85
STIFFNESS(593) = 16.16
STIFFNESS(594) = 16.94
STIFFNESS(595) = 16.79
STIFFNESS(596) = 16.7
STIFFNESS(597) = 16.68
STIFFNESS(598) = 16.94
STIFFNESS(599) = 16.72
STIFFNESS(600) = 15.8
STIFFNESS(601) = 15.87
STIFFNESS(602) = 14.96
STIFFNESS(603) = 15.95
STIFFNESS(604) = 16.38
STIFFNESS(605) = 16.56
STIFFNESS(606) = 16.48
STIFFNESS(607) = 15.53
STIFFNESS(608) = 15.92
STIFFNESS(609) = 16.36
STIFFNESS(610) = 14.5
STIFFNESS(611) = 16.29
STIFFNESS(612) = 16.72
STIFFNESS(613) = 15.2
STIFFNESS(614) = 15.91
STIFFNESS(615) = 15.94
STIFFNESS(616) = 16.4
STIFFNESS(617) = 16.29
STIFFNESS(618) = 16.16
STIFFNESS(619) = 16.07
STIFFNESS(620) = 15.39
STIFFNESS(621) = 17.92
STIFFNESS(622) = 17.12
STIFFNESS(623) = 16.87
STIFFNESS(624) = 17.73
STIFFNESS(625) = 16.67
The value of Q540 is 1.12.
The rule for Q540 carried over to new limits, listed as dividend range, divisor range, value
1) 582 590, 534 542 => 0.84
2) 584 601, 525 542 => 0.81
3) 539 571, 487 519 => 1.26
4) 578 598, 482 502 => 1.23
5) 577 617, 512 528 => 0.88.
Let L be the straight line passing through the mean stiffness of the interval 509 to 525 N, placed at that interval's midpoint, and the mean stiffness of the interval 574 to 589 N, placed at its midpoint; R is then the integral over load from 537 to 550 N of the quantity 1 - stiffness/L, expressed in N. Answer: -1.9 N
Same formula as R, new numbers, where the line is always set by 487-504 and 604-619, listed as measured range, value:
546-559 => -4.2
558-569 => -3.1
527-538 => -4.3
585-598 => -1.2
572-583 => -1.8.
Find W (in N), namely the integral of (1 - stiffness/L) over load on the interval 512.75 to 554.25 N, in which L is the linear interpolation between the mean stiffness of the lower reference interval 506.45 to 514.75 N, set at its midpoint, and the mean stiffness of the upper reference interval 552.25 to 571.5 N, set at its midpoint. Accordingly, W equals -4.4 N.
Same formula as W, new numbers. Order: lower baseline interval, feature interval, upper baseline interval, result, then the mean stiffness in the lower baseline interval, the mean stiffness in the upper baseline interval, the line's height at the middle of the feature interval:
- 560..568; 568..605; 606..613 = 0.33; 19.9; 15.9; 17.9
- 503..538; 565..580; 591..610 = -1.53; 19.3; 16.3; 17.3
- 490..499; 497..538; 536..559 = -2.66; 15.2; 21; 17.7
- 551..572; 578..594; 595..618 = -0.06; 20.1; 16.1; 17.9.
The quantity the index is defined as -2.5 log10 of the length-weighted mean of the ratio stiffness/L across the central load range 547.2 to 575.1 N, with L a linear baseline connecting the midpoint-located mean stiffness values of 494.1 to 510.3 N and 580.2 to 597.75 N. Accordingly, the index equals -0.17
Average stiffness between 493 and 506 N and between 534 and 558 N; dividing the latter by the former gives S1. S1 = 1.31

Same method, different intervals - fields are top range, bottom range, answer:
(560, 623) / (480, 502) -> 1.22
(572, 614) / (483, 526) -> 1.04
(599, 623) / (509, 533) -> 0.83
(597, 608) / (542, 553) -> 0.77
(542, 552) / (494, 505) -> 1.30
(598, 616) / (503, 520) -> 0.91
